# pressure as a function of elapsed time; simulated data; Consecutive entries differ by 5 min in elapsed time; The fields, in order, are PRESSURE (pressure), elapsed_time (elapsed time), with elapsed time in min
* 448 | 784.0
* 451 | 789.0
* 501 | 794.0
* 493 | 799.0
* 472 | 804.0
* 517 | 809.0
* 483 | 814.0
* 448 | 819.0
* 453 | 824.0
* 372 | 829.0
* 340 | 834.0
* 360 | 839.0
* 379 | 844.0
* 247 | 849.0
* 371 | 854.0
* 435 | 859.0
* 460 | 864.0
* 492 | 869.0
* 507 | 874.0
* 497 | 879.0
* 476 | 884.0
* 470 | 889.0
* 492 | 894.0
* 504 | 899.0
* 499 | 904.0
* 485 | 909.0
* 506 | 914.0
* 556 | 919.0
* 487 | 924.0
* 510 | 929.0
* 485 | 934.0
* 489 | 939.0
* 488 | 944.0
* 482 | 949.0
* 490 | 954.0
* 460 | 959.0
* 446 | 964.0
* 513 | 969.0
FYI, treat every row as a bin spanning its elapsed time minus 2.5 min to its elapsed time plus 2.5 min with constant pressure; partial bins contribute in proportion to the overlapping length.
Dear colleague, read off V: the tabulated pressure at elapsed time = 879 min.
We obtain 497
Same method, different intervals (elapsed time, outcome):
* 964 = 446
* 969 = 513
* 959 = 460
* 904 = 499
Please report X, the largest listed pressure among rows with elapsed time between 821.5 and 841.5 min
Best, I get 453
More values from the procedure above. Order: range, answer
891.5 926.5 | 556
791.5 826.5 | 517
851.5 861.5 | 435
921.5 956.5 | 510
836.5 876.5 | 507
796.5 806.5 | 493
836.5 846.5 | 379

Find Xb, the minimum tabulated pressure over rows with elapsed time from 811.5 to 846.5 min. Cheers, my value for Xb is 340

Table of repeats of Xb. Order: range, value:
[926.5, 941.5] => 485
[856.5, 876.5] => 435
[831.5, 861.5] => 247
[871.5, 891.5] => 470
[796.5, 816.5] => 472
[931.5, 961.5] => 460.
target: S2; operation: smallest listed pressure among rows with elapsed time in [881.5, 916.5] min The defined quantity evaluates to 470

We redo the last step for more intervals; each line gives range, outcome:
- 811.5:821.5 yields 448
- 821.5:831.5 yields 372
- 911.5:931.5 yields 487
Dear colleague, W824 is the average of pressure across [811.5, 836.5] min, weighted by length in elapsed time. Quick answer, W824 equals 419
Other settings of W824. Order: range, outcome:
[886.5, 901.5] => 489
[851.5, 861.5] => 403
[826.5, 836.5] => 356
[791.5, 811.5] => 496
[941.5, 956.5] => 487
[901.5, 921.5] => 512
